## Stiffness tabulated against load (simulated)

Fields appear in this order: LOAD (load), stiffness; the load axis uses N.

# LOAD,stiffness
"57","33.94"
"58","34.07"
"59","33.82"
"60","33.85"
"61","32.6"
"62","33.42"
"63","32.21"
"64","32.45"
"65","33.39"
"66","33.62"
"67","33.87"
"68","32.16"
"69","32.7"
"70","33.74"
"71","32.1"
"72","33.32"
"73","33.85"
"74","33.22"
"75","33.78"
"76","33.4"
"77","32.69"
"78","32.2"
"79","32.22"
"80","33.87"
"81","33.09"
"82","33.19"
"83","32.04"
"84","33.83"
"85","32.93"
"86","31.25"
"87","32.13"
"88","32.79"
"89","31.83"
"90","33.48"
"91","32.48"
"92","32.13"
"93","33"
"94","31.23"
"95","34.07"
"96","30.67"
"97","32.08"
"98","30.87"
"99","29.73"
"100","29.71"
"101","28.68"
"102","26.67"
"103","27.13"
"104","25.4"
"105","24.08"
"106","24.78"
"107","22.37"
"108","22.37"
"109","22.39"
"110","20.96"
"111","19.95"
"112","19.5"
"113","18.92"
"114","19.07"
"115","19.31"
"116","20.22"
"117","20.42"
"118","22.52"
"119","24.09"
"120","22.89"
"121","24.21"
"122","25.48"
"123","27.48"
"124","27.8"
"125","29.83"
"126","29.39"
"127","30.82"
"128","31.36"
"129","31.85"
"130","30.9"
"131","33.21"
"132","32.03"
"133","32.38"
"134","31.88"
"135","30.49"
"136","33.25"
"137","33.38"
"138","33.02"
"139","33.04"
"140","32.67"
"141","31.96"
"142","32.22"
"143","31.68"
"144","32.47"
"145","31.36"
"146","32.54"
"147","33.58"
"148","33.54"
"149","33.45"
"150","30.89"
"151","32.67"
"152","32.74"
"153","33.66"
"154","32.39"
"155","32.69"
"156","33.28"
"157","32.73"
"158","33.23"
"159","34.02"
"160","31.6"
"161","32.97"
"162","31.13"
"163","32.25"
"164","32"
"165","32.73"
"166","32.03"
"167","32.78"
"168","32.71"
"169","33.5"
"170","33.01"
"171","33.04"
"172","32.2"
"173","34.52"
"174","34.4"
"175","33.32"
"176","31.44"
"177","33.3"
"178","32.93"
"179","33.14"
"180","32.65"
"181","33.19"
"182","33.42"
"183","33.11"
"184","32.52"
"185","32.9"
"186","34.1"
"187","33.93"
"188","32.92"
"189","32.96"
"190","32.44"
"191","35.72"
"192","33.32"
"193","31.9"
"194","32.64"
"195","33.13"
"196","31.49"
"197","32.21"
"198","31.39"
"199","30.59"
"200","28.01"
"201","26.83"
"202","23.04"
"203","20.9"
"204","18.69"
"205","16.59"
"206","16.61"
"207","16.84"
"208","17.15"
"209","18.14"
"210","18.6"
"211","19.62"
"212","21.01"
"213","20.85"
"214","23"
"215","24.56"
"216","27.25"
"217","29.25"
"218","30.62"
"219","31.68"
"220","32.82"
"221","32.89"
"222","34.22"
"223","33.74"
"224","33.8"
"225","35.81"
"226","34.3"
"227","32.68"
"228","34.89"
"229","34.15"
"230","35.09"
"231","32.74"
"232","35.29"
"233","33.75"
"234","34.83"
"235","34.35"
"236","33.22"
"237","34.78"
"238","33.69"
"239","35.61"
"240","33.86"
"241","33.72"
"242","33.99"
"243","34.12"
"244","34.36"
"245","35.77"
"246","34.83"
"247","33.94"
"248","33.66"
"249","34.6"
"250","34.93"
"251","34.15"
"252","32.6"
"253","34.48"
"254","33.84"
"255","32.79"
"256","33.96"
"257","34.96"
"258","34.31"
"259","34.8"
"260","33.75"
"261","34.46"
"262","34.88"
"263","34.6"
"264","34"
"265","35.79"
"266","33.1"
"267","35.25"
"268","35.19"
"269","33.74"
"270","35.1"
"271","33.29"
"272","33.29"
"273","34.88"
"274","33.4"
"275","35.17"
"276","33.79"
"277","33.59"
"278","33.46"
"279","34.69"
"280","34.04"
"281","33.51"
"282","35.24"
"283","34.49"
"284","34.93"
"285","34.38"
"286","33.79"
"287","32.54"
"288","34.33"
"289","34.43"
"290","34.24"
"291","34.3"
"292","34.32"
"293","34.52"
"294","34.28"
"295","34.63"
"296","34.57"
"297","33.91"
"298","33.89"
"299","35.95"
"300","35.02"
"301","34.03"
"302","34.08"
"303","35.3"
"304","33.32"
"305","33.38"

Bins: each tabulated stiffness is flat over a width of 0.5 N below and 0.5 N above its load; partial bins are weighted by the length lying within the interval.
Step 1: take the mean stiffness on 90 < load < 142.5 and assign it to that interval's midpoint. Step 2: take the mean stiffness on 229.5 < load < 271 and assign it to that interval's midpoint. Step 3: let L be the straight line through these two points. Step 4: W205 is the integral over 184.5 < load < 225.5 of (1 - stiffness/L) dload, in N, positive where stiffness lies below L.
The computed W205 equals 5.3 N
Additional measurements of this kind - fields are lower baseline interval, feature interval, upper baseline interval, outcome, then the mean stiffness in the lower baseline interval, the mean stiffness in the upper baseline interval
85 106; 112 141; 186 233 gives 2.01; 30.4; 28.7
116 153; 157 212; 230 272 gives 3.40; 30.3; 34.3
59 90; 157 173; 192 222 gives -2.66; 32.9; 25.7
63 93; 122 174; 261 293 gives 1.88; 32.9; 34.3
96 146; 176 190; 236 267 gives -1.05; 27.6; 34.3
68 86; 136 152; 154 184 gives 0.15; 33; 32.9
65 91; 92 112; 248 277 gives 3.62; 32.9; 34.2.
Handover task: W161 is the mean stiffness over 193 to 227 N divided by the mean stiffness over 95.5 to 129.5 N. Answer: 1.06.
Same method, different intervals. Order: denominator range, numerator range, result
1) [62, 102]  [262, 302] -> 1.06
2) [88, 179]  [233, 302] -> 1.15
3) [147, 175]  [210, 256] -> 0.98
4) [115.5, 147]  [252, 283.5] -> 1.15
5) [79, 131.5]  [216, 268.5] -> 1.22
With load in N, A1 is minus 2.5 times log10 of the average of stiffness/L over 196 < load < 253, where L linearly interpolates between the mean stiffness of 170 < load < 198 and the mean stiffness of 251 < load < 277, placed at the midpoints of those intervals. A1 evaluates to 0.129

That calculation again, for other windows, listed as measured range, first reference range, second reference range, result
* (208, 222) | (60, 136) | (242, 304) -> 0.273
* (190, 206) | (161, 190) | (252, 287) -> 0.178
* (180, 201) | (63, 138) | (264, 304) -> -0.022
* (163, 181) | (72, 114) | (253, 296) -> -0.046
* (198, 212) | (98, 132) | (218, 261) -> 0.430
